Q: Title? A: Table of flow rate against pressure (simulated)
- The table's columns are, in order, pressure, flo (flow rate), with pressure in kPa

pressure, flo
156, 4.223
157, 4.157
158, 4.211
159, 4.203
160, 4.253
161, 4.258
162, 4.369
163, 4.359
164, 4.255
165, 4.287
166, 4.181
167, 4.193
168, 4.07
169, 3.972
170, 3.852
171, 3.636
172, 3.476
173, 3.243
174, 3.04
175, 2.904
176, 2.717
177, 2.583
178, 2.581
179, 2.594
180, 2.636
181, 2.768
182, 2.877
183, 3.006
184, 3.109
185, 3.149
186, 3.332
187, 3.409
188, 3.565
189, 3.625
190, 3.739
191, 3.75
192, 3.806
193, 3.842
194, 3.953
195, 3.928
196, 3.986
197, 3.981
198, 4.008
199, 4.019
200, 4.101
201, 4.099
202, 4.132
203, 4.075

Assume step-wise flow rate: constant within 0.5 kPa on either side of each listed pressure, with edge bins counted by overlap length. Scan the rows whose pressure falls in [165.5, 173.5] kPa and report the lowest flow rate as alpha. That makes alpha 3.243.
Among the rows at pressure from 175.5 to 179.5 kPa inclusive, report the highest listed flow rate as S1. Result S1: 2.717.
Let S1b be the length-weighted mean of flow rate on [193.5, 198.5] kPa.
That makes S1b 3.97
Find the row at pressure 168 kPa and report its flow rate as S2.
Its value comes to 4.07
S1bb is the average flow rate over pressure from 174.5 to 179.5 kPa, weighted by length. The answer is 2.68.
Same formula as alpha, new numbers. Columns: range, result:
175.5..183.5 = 2.581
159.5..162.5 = 4.253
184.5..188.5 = 3.149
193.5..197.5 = 3.928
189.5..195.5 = 3.739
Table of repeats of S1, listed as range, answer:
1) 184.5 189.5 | 3.625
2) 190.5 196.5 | 3.986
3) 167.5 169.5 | 4.07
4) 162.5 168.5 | 4.359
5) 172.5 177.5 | 3.243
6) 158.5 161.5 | 4.258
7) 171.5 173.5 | 3.476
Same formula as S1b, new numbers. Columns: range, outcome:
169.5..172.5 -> 3.65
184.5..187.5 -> 3.3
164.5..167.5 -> 4.22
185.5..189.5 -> 3.48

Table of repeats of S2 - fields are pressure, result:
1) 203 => 4.075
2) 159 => 4.203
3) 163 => 4.359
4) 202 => 4.132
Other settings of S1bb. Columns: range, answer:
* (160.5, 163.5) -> 4.33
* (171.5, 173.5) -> 3.36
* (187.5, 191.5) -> 3.67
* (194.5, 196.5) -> 3.96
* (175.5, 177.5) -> 2.65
